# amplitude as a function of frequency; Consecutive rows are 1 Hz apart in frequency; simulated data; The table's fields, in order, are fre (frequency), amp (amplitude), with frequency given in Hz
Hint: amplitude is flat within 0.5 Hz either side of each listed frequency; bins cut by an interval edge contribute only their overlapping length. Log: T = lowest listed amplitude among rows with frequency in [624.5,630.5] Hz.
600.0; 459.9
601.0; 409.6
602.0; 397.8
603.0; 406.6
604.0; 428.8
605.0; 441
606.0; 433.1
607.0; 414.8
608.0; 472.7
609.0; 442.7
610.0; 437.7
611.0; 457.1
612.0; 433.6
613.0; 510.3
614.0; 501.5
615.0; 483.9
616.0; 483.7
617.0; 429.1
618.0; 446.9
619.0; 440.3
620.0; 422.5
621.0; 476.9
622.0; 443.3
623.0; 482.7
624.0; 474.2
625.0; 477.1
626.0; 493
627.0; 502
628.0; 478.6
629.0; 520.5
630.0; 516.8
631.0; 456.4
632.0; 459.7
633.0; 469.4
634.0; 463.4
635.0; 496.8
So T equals 477.1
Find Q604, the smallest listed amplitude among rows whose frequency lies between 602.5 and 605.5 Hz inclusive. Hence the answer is 406.6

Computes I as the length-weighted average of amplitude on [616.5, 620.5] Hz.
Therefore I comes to 435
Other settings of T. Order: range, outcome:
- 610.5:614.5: 433.6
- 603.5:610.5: 414.8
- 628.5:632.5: 456.4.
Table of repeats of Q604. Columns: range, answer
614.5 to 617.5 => 429.1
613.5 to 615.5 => 483.9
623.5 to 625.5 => 474.2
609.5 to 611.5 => 437.7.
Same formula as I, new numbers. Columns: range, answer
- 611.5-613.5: 472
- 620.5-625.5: 471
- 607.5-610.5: 451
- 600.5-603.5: 405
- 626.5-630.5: 504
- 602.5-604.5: 418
